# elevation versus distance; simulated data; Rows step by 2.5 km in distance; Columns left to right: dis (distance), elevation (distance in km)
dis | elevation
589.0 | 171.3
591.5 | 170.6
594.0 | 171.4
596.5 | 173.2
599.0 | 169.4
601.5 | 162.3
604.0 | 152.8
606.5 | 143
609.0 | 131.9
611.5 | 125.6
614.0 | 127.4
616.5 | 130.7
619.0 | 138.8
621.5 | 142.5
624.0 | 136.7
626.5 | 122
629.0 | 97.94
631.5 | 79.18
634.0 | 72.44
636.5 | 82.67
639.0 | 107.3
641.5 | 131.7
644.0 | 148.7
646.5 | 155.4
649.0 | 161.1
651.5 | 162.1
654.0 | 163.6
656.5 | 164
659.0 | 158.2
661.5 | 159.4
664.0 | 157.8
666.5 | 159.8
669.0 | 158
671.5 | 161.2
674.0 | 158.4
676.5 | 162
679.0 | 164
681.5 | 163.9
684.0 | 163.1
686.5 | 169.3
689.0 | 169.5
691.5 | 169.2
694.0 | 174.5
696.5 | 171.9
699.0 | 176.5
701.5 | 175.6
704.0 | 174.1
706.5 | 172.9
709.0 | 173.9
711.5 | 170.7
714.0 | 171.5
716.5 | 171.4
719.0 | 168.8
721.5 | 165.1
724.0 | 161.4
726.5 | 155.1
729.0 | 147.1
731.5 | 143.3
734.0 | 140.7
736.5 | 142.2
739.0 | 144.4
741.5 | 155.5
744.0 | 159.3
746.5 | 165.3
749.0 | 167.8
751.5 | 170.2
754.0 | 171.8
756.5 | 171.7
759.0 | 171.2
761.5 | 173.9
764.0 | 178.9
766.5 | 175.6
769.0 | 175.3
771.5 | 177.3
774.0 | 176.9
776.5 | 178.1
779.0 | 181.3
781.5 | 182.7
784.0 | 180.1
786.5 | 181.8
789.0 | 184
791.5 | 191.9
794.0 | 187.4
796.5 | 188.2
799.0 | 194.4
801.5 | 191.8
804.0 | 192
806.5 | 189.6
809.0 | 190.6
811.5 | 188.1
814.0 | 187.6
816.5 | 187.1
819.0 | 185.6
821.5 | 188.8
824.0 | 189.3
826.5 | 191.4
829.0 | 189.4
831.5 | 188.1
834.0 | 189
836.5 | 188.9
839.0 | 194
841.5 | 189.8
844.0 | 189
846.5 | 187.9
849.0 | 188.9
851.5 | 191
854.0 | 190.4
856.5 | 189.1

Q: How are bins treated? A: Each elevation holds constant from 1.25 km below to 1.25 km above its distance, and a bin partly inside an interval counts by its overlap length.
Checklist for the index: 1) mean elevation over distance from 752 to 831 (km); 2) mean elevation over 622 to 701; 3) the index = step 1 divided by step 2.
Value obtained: 1.2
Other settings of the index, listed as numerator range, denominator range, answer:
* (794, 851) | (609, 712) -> 1.27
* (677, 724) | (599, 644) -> 1.36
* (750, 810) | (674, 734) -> 1.09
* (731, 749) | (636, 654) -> 1.09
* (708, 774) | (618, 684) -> 1.16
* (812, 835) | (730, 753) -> 1.22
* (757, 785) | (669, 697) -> 1.07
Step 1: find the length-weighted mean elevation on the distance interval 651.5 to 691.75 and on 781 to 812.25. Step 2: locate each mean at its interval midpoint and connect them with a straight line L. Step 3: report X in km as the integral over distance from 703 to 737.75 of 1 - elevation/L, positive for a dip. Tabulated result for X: 2.2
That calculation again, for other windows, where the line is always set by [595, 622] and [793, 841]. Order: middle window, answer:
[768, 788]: 0.2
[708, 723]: -0.2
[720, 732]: 1.1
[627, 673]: 5.1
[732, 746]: 1.9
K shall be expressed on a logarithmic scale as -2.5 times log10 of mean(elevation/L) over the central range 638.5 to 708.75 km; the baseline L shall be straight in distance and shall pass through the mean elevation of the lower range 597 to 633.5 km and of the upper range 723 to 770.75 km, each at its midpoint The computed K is -0.12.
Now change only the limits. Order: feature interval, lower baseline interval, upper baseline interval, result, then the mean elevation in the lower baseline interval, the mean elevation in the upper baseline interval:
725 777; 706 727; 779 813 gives 0.08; 168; 188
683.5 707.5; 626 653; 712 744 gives -0.20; 120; 156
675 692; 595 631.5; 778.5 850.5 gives -0.07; 138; 188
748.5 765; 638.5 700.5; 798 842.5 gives 0.03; 160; 190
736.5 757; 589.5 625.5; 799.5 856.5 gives 0.08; 149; 190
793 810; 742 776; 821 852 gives -0.05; 172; 190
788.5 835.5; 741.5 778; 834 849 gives -0.04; 172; 190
